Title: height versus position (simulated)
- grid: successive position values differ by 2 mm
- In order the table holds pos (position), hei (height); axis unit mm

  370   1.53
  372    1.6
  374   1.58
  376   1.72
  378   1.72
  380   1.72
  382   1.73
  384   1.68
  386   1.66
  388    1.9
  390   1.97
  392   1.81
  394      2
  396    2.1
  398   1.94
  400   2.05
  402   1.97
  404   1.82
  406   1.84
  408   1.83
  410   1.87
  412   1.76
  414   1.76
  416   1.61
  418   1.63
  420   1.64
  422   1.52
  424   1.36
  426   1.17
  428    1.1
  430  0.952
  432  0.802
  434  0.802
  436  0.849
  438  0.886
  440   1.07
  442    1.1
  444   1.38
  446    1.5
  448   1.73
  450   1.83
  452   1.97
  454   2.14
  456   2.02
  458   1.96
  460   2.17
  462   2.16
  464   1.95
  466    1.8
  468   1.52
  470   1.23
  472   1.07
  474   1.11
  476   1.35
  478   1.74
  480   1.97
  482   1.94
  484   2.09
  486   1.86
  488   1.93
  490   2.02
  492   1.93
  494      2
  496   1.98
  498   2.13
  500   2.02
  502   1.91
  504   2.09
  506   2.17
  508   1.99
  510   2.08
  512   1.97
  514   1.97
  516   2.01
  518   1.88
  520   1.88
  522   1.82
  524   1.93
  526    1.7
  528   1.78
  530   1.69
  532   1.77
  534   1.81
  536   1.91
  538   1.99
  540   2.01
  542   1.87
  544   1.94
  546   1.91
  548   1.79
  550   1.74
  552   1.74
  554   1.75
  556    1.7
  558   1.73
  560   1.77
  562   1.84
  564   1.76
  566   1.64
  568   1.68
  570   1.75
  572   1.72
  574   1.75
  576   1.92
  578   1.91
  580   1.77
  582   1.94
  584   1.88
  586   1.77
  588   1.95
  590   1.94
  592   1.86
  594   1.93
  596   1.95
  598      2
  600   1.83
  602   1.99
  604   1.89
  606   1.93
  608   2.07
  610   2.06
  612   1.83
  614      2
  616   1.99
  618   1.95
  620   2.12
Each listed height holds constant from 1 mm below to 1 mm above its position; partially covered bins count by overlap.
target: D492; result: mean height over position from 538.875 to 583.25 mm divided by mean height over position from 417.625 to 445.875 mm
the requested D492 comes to 1.6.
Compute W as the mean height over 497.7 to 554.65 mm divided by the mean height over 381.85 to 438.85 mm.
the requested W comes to 1.2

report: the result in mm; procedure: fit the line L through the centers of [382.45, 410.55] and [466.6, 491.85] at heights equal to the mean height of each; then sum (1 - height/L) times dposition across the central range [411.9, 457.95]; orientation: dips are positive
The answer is 9.3 mm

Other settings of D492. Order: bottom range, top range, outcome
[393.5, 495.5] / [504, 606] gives 1.13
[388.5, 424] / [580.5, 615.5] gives 1.06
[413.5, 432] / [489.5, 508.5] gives 1.47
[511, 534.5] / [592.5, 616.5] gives 1.05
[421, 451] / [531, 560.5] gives 1.52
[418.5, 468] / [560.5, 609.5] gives 1.24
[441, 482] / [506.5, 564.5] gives 1.10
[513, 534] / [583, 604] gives 1.04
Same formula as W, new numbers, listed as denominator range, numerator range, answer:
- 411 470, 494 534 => 1.27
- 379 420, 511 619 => 1.02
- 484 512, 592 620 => 0.97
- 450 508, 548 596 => 0.97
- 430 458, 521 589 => 1.30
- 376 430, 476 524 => 1.14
